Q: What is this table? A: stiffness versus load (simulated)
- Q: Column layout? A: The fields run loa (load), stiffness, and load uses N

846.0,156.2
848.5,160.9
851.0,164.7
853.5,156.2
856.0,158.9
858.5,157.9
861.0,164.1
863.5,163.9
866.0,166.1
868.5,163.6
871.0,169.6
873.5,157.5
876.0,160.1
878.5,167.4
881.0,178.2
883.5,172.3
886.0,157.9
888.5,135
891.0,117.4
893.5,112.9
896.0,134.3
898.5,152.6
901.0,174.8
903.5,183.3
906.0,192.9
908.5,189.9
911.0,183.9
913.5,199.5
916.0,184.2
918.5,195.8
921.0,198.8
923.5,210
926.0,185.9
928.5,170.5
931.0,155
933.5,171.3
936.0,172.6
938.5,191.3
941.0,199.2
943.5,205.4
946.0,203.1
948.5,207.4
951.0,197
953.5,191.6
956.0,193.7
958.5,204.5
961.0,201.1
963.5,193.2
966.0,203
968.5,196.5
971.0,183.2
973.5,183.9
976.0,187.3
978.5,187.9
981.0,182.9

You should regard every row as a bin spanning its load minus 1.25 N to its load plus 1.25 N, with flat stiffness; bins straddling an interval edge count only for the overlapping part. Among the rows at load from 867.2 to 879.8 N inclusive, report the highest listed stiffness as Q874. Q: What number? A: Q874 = 169.6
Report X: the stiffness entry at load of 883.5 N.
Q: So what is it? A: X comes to 172.3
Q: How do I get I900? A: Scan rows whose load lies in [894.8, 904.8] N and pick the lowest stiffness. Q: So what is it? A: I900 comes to 134.3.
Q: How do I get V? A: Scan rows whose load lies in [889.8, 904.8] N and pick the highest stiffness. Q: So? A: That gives 183.3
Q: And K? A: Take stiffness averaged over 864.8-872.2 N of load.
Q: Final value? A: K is 166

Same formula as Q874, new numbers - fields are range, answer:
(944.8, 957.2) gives 207.4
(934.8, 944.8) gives 205.4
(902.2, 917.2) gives 199.5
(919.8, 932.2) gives 210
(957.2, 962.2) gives 204.5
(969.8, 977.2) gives 187.3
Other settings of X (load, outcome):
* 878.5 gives 167.4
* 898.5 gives 152.6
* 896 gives 134.3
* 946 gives 203.1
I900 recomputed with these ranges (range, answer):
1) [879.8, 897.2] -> 112.9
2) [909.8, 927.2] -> 183.9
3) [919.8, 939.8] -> 155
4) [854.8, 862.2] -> 157.9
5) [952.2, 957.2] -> 191.6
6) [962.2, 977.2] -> 183.2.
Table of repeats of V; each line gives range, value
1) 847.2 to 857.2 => 164.7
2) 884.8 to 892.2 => 157.9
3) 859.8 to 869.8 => 166.1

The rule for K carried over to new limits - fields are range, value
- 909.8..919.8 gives 191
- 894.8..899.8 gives 144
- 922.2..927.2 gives 198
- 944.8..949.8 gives 205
